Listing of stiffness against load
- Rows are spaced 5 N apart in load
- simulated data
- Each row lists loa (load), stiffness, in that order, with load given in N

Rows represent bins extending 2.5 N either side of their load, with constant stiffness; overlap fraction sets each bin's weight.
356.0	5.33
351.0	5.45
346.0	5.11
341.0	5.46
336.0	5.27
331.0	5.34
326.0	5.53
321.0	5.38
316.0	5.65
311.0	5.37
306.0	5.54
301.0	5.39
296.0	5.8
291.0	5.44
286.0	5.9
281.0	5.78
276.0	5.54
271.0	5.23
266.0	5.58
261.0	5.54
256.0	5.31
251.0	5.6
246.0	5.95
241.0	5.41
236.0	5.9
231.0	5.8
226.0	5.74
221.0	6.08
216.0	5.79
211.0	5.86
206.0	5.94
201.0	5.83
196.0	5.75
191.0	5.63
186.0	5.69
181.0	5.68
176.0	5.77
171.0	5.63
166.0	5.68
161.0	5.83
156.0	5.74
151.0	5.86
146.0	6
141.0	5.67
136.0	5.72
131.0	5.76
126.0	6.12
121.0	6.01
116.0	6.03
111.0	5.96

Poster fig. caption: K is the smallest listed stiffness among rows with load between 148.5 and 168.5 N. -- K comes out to 5.68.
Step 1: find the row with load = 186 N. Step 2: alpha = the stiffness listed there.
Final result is 5.69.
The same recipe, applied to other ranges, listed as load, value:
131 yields 5.76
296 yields 5.8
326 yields 5.53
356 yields 5.33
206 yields 5.94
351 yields 5.45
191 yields 5.63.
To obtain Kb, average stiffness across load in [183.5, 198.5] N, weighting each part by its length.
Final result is 5.69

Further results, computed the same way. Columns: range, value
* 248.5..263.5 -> 5.48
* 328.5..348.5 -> 5.29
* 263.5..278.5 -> 5.45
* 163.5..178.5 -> 5.69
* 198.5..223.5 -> 5.9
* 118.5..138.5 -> 5.9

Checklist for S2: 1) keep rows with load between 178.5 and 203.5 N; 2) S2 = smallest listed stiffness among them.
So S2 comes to 5.63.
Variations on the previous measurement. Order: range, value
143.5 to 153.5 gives 5.86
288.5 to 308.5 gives 5.39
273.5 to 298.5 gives 5.44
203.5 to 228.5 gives 5.74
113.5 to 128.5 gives 6.01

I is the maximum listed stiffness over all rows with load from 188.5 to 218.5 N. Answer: 5.94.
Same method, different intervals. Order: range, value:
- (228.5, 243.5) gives 5.9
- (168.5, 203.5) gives 5.83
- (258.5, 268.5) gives 5.58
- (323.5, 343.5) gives 5.53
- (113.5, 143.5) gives 6.12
